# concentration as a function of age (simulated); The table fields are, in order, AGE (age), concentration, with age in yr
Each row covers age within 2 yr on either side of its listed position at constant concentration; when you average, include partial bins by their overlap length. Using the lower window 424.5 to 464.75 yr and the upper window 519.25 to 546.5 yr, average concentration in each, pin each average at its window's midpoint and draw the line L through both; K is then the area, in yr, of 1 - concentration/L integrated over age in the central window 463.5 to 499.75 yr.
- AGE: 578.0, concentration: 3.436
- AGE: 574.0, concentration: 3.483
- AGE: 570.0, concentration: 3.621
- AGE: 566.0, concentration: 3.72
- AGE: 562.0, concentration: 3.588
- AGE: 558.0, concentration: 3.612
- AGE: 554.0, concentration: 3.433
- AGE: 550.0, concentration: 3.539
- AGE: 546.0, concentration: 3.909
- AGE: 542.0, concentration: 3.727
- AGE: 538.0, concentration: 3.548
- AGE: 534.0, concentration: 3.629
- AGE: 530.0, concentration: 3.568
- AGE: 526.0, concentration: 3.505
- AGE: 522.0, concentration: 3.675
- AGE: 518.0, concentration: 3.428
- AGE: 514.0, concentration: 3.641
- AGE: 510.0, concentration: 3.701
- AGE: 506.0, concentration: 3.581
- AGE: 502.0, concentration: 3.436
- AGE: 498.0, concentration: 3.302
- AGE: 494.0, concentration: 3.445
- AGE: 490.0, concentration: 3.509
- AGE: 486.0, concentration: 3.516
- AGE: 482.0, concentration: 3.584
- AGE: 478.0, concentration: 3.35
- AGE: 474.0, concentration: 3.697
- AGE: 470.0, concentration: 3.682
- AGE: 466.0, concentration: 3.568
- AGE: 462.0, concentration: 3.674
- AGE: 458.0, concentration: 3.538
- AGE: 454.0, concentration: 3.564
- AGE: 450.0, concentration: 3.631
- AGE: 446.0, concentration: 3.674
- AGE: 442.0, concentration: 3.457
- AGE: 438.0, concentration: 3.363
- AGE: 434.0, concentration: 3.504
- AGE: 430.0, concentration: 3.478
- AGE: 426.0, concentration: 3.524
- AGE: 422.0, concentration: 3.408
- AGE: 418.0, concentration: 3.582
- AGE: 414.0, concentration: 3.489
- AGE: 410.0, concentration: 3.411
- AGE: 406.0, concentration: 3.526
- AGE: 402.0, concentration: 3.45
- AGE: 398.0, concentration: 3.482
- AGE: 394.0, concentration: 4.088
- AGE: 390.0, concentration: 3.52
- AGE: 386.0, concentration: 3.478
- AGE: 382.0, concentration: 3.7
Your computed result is 0.6 yr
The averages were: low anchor 3.54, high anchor 3.63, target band 3.52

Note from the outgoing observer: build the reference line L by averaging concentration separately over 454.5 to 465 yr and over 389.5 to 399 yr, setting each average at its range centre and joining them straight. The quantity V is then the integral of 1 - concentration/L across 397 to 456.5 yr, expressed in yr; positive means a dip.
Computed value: 2.7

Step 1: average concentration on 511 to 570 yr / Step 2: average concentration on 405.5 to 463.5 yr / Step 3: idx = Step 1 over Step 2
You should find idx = 1.03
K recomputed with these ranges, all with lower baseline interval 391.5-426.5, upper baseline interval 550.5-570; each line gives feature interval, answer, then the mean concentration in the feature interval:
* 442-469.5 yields -0.3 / 3.6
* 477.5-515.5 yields 0.7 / 3.51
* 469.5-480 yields 0.0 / 3.56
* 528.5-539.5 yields 0.0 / 3.58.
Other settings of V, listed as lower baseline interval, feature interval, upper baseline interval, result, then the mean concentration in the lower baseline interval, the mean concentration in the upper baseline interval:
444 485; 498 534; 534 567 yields 0.6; 3.59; 3.63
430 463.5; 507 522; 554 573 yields -0.1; 3.54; 3.61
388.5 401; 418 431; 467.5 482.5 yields 0.6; 3.68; 3.58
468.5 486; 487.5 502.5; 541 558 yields 0.7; 3.57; 3.64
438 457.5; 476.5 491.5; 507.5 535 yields 0.3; 3.56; 3.59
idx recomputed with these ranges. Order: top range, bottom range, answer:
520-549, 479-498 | 1.05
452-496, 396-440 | 1.02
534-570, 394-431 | 1.03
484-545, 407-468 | 1.01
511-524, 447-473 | 0.99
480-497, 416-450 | 1.00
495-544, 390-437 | 1.01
